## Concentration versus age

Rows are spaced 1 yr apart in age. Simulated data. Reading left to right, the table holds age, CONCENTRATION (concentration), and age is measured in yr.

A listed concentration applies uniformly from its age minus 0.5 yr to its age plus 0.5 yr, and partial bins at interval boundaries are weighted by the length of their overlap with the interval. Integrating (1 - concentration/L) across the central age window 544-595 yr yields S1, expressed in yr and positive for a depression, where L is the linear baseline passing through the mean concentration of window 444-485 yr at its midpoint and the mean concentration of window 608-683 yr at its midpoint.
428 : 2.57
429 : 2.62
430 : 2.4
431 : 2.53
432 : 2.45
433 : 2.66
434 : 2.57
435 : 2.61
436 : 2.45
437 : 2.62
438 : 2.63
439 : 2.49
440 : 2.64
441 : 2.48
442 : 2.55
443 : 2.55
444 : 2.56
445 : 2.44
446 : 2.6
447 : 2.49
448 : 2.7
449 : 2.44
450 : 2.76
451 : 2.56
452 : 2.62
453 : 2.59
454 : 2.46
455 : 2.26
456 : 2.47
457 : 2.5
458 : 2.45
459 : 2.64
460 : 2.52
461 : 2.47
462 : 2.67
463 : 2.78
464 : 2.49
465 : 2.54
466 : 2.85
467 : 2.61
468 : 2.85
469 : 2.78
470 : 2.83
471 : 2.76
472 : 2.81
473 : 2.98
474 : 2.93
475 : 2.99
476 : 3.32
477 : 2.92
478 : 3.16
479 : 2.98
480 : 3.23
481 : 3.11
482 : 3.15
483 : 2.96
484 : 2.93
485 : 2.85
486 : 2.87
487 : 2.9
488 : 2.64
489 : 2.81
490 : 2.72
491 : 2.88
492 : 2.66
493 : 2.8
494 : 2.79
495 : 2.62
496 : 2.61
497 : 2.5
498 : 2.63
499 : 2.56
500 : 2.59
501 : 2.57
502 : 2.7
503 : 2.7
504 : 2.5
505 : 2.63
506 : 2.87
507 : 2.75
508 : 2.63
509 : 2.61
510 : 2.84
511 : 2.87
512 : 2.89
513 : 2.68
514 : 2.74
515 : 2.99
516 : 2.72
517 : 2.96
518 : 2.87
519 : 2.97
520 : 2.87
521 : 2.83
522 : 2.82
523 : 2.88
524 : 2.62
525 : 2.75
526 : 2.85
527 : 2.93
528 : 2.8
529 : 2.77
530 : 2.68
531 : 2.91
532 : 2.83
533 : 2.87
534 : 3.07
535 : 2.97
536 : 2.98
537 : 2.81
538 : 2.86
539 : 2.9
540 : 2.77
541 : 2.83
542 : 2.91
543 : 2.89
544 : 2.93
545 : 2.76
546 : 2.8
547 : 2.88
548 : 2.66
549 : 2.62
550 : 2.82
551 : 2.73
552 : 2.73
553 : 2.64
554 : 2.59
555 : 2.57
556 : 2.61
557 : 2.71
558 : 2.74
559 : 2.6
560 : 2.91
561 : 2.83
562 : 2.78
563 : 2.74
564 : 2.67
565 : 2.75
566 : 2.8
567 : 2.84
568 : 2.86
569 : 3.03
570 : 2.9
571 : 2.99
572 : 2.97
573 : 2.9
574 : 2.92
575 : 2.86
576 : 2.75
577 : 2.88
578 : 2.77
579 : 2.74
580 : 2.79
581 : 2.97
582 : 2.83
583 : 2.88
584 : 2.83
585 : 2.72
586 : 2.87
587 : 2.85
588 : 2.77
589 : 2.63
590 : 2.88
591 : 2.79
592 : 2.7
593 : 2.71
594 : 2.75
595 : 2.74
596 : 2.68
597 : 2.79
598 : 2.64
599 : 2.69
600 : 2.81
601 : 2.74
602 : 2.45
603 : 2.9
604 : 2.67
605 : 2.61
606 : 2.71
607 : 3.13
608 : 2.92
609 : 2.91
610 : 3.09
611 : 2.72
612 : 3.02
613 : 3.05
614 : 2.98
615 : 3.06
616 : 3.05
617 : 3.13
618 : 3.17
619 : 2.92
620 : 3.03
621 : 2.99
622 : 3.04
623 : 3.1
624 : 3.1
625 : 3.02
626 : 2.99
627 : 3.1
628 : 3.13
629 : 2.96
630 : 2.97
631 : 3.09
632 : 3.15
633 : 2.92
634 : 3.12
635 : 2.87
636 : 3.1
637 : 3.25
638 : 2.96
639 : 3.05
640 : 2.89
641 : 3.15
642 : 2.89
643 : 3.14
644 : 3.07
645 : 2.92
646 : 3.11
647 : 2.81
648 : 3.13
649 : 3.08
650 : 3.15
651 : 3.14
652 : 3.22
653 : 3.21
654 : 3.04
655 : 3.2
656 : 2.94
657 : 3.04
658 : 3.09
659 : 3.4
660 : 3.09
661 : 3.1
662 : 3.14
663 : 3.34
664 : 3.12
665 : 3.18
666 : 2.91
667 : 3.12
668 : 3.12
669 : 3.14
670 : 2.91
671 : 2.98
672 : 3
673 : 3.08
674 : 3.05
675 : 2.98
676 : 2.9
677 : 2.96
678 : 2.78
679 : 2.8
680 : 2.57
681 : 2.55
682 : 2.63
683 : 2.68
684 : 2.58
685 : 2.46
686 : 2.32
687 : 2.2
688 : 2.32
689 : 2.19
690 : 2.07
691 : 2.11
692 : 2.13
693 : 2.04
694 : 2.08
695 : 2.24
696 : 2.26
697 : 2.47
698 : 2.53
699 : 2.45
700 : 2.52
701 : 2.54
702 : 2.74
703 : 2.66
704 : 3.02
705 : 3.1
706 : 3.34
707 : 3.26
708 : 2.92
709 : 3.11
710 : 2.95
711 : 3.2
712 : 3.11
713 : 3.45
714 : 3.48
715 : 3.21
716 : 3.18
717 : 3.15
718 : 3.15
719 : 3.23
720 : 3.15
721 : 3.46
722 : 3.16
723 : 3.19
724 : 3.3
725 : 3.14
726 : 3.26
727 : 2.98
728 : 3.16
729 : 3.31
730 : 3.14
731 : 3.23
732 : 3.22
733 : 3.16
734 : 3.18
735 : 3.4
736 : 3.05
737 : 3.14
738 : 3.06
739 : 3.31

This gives 2.1 yr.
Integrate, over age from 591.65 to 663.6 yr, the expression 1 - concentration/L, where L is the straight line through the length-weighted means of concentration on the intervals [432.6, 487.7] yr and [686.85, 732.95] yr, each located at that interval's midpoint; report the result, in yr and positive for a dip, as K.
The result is -4.1 yr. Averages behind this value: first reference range 2.71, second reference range 2.88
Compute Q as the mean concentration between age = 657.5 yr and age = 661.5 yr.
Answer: 3.17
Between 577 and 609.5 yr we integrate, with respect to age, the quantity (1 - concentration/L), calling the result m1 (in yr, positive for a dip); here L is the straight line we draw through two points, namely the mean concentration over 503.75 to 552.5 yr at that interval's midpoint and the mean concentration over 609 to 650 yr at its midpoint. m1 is 1.9 yr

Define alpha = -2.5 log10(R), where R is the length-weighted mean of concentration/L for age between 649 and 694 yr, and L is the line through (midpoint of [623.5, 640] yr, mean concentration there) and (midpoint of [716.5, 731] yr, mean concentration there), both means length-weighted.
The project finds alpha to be 0.10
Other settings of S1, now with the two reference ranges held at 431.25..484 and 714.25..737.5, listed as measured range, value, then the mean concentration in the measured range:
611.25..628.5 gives -0.3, 3.05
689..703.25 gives 3.7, 2.33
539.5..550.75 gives 0.2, 2.8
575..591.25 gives 0.7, 2.81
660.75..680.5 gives 0.6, 3.01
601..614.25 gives 0.6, 2.85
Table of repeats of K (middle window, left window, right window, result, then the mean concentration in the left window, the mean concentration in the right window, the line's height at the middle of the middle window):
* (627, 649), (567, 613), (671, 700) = -3.00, 2.82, 2.52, 2.67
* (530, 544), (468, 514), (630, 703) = -0.34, 2.81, 2.84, 2.82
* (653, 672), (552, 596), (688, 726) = -1.86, 2.79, 2.84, 2.83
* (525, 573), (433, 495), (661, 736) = -0.52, 2.71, 2.9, 2.78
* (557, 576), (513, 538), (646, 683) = 0.45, 2.85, 3.02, 2.9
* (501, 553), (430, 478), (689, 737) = -1.58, 2.64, 2.93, 2.72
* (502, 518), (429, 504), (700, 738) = 0.04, 2.69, 3.14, 2.77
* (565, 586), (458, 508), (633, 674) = 0.58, 2.78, 3.08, 2.94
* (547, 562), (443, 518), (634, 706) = 0.36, 2.73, 2.84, 2.77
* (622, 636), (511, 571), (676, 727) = -1.21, 2.81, 2.79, 2.8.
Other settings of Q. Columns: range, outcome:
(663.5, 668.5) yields 3.09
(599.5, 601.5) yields 2.78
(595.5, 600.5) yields 2.72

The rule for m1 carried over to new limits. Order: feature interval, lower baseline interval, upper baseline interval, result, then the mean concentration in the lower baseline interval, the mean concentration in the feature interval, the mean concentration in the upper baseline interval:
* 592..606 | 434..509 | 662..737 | 0.52 yr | 2.7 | 2.71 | 2.9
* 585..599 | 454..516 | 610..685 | 0.84 yr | 2.76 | 2.75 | 3.02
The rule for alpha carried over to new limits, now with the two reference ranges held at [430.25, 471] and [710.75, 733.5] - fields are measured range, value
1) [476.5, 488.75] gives -0.122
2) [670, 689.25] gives 0.157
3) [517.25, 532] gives -0.029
